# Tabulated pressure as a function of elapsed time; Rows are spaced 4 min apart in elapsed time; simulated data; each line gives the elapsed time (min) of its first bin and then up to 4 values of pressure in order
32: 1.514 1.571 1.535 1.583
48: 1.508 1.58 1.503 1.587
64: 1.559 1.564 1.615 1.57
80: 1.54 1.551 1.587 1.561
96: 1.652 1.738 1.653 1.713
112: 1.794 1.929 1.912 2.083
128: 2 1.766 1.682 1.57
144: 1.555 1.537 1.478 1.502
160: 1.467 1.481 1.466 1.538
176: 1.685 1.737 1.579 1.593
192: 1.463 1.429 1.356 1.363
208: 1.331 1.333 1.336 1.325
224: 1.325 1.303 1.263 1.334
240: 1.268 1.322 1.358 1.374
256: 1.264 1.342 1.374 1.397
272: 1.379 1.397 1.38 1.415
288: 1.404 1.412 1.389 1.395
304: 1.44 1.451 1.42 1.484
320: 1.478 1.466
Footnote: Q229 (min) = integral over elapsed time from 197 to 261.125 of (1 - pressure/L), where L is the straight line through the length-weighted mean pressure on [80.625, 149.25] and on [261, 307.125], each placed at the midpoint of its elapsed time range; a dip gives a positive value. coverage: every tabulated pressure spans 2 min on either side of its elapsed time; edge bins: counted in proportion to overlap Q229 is 7.5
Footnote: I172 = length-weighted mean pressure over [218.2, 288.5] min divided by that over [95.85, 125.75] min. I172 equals 0.74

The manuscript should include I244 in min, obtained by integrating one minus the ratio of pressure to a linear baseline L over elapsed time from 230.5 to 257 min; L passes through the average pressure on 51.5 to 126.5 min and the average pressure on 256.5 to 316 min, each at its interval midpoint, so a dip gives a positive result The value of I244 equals 2.6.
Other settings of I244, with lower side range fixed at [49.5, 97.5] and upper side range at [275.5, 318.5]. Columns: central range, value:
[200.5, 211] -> 0.95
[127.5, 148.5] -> -2.01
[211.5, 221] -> 0.91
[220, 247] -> 2.87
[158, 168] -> 0.25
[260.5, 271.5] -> 0.46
